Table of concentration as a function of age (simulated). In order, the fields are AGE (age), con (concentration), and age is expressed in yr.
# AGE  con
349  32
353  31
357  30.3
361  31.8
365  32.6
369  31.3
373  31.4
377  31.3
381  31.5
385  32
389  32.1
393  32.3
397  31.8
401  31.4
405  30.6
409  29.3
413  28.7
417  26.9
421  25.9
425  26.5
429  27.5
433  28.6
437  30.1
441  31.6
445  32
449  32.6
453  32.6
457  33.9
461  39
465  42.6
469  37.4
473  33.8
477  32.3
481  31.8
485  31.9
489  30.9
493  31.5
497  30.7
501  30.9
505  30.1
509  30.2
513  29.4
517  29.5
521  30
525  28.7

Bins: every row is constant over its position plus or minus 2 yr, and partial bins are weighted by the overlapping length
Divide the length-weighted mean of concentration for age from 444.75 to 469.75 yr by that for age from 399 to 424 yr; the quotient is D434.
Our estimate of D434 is 1.25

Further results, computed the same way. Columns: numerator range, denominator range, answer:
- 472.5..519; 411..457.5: 1.05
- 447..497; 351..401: 1.08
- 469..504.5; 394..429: 1.11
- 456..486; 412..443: 1.26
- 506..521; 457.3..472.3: 0.77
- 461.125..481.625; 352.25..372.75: 1.15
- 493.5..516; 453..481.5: 0.85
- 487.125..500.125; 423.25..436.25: 1.12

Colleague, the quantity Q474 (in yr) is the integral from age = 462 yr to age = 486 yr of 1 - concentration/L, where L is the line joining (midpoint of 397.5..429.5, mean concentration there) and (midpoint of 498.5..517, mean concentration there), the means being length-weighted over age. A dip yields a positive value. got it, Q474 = -4.7 yr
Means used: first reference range 28.6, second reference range 30.1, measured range 35.3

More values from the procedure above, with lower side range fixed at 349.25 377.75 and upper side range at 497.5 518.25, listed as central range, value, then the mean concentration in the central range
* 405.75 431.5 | 2.73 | 27.6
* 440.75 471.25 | -4.84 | 35.4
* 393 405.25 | -0.17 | 31.5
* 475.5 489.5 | -0.68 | 31.8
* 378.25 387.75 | -0.15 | 31.7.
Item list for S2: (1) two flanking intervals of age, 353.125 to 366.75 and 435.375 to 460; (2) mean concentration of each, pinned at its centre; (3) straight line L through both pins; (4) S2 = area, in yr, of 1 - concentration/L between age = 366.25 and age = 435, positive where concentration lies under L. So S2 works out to 4.2 yr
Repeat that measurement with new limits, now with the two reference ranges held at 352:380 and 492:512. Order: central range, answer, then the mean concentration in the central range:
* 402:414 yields 0.5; 29.8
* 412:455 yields 2.2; 29.4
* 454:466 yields -2.7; 37.7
